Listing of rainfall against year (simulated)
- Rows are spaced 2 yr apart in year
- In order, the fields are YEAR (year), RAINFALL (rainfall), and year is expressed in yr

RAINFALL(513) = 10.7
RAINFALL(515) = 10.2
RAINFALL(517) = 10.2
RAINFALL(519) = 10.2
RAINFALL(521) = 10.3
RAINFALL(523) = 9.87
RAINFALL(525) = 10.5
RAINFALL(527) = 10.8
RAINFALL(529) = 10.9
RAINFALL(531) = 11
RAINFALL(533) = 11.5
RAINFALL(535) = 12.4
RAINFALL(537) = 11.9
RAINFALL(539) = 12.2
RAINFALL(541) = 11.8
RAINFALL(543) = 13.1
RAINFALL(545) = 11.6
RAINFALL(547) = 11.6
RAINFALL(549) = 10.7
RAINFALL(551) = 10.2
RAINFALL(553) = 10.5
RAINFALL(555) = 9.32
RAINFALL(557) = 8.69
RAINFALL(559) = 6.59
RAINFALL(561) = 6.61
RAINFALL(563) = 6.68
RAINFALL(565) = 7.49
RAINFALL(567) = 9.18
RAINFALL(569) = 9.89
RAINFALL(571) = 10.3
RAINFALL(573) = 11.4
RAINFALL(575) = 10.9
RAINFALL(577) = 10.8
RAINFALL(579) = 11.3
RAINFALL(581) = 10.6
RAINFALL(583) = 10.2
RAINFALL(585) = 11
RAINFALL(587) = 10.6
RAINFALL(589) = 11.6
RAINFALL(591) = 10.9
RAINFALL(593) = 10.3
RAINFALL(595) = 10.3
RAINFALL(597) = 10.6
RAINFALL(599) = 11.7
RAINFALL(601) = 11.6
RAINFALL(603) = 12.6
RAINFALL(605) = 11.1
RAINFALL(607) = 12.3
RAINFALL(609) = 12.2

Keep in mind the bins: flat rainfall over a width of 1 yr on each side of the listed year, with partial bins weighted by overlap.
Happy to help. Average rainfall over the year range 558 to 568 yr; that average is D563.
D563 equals 7.31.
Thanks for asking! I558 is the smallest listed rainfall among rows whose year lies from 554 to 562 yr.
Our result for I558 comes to 6.59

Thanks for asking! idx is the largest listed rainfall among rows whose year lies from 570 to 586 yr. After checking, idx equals 11.4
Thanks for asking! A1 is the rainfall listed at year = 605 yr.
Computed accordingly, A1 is 11.1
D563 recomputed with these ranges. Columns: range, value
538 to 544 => 12.4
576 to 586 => 10.8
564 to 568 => 8.34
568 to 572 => 10.1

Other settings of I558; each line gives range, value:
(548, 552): 10.2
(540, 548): 11.6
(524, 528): 10.5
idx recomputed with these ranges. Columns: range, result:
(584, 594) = 11.6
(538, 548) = 13.1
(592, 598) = 10.6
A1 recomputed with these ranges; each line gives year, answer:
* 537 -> 11.9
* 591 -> 10.9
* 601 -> 11.6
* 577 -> 10.8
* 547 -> 11.6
